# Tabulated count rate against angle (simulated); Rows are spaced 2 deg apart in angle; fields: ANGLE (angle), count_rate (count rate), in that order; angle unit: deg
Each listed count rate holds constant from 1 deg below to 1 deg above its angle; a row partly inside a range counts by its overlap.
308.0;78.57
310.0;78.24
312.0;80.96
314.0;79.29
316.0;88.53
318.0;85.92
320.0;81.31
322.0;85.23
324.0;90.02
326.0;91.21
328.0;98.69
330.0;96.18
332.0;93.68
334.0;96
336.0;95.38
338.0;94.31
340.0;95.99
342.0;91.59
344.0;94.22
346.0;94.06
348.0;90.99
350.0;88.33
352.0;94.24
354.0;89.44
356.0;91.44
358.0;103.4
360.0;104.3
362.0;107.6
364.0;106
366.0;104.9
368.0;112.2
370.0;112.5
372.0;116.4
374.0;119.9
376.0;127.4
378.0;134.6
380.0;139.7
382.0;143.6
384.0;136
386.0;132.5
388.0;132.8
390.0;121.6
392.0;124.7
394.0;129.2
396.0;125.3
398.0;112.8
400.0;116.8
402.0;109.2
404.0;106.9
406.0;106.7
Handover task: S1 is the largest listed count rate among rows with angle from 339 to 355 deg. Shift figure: 95.99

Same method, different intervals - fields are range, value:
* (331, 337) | 96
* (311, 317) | 88.53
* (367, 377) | 127.4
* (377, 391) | 143.6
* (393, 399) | 129.2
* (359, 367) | 107.6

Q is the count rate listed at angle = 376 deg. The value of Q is 127.4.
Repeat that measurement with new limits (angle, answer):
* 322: 85.23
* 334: 96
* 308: 78.57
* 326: 91.21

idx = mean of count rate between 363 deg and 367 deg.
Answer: 105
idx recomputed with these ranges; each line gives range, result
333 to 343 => 94.7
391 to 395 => 127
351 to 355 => 91.8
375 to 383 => 136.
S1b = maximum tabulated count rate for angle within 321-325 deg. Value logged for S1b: 90.02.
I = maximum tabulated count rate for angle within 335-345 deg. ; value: 95.99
